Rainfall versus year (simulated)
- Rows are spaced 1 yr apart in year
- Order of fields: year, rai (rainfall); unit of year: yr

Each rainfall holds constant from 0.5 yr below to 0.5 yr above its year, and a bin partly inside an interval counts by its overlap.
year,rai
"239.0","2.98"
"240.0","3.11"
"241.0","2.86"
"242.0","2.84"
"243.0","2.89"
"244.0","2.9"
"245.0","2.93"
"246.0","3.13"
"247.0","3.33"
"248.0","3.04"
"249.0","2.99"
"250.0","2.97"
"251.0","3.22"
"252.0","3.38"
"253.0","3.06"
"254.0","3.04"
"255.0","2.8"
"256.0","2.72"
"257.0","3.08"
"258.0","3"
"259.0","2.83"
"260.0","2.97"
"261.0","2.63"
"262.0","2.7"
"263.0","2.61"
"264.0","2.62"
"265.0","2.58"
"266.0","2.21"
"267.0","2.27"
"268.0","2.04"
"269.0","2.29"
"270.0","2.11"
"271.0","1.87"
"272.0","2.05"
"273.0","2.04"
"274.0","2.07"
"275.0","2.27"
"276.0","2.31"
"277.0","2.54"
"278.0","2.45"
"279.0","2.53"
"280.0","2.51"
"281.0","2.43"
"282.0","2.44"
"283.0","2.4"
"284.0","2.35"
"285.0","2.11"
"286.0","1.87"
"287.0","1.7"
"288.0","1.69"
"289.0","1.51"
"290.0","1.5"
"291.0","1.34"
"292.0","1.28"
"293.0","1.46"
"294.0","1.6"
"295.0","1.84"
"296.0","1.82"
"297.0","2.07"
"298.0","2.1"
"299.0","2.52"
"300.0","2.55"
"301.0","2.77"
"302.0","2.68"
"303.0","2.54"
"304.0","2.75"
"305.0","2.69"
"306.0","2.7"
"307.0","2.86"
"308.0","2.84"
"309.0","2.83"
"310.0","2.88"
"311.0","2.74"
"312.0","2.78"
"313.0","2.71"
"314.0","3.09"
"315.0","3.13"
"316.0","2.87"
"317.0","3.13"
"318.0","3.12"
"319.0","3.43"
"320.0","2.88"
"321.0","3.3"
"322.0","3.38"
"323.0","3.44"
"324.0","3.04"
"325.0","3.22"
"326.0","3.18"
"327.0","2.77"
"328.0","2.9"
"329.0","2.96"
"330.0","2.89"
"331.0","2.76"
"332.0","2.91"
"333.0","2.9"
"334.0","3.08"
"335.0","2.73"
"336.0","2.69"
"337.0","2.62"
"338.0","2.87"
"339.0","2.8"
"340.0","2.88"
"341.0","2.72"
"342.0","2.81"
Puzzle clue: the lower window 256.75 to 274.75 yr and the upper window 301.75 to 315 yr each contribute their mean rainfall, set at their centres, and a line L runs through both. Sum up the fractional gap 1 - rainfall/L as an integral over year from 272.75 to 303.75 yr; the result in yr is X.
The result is 6.0 yr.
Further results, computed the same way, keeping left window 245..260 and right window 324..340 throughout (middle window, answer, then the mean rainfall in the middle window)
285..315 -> 6.8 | 2.28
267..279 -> 3.2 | 2.2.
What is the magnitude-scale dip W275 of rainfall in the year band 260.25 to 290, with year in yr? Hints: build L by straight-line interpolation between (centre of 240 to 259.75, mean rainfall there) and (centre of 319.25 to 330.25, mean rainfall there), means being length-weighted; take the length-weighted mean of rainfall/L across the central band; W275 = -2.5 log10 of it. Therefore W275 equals 0.33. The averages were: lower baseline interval 3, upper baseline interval 3.1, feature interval 2.24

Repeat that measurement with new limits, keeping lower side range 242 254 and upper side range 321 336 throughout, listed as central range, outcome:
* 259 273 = 0.27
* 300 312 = 0.11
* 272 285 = 0.29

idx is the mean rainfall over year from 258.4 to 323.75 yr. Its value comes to 2.44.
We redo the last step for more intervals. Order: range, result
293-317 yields 2.57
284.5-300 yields 1.79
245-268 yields 2.85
